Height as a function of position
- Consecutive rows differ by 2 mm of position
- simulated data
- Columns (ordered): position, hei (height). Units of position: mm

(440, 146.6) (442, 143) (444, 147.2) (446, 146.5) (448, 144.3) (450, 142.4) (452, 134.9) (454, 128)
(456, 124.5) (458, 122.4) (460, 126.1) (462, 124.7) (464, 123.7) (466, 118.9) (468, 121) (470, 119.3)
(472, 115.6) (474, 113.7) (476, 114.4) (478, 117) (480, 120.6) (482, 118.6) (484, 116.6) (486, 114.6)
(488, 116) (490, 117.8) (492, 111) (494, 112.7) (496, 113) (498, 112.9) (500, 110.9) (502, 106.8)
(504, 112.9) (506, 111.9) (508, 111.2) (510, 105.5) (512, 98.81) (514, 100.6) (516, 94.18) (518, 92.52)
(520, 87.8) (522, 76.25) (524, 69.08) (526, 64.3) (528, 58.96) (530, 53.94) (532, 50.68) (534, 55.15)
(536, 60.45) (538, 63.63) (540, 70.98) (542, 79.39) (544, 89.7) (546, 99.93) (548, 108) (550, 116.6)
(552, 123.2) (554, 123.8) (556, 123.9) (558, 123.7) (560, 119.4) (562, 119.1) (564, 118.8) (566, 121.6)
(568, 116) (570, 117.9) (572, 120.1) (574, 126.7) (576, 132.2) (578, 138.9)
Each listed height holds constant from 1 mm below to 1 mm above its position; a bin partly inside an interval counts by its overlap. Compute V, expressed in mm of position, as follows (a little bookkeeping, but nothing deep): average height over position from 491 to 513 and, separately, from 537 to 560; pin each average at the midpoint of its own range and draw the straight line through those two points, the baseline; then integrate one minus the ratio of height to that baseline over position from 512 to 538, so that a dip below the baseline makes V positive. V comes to 8.3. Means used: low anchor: 110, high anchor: 103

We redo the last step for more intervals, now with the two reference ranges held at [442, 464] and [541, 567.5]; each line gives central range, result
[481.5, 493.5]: 1.07 mm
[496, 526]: 5.77 mm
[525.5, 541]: 7.62 mm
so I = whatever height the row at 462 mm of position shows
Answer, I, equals 124.7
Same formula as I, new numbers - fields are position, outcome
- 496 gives 113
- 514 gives 100.6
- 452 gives 134.9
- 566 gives 121.6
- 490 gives 117.8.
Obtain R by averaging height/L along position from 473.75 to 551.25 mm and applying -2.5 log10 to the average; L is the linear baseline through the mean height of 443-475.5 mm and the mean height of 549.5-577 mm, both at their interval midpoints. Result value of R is 0.286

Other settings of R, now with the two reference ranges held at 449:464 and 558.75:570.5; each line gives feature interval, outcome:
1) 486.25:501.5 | 0.11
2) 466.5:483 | 0.08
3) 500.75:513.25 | 0.15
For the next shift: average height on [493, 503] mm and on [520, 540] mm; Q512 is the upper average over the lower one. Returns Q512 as 0.6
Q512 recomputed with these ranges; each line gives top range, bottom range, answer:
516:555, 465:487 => 0.70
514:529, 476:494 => 0.68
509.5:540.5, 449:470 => 0.59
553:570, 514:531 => 1.58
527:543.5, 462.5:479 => 0.53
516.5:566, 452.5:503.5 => 0.77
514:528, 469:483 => 0.69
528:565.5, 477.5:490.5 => 0.80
